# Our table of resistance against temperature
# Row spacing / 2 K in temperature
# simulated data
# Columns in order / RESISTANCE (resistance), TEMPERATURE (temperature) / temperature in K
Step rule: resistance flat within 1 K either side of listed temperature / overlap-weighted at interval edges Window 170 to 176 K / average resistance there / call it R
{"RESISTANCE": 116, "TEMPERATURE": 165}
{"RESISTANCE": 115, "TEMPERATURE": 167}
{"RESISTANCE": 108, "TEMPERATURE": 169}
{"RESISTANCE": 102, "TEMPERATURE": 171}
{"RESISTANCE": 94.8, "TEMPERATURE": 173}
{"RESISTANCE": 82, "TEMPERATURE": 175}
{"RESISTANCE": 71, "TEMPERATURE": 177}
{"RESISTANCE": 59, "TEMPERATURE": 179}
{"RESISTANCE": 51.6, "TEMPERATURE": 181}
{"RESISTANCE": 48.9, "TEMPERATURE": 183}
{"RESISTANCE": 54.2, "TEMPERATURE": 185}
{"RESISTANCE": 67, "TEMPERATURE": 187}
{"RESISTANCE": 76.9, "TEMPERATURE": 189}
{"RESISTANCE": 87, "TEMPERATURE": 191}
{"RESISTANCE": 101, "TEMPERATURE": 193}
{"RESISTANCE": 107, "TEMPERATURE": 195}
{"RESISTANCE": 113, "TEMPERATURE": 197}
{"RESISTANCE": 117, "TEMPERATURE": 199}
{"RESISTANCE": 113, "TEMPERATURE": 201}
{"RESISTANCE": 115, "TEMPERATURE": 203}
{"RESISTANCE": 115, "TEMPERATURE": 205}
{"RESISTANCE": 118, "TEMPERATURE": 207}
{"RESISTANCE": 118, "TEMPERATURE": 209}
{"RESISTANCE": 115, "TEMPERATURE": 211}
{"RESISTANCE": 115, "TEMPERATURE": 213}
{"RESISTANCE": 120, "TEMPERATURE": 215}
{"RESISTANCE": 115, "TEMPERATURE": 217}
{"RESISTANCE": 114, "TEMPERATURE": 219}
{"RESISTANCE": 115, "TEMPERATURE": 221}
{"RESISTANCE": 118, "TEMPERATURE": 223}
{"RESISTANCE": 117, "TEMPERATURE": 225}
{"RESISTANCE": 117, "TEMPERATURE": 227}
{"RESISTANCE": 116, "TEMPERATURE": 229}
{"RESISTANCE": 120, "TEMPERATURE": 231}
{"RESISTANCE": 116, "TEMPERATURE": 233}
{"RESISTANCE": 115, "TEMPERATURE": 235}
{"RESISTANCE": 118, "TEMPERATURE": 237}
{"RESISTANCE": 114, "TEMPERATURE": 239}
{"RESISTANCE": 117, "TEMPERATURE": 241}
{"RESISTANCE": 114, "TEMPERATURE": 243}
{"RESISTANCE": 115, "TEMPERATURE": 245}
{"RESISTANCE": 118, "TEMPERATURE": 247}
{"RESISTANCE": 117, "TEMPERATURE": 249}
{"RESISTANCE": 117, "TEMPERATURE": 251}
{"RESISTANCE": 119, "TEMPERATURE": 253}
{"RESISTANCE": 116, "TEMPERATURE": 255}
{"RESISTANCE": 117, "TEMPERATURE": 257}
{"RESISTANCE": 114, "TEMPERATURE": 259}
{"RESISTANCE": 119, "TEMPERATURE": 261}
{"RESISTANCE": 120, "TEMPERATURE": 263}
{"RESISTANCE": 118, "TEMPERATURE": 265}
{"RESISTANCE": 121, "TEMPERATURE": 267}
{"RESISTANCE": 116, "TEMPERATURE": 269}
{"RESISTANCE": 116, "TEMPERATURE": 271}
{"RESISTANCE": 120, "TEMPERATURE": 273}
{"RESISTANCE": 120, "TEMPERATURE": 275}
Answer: 92.9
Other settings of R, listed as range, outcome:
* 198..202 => 115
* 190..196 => 98.3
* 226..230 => 116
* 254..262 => 116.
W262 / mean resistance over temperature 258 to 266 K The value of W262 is 118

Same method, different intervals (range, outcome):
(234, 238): 116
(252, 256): 118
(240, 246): 115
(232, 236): 116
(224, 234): 117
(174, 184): 62.5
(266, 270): 118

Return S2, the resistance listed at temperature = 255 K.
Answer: 116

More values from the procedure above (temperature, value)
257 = 117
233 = 116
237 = 118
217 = 115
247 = 118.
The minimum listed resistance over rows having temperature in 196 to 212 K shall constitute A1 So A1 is 113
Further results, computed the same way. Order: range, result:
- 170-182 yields 51.6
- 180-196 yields 48.9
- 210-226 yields 114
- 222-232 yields 116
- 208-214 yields 115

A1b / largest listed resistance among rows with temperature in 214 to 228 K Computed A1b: 120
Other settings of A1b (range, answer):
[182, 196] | 107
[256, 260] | 117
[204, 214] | 118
